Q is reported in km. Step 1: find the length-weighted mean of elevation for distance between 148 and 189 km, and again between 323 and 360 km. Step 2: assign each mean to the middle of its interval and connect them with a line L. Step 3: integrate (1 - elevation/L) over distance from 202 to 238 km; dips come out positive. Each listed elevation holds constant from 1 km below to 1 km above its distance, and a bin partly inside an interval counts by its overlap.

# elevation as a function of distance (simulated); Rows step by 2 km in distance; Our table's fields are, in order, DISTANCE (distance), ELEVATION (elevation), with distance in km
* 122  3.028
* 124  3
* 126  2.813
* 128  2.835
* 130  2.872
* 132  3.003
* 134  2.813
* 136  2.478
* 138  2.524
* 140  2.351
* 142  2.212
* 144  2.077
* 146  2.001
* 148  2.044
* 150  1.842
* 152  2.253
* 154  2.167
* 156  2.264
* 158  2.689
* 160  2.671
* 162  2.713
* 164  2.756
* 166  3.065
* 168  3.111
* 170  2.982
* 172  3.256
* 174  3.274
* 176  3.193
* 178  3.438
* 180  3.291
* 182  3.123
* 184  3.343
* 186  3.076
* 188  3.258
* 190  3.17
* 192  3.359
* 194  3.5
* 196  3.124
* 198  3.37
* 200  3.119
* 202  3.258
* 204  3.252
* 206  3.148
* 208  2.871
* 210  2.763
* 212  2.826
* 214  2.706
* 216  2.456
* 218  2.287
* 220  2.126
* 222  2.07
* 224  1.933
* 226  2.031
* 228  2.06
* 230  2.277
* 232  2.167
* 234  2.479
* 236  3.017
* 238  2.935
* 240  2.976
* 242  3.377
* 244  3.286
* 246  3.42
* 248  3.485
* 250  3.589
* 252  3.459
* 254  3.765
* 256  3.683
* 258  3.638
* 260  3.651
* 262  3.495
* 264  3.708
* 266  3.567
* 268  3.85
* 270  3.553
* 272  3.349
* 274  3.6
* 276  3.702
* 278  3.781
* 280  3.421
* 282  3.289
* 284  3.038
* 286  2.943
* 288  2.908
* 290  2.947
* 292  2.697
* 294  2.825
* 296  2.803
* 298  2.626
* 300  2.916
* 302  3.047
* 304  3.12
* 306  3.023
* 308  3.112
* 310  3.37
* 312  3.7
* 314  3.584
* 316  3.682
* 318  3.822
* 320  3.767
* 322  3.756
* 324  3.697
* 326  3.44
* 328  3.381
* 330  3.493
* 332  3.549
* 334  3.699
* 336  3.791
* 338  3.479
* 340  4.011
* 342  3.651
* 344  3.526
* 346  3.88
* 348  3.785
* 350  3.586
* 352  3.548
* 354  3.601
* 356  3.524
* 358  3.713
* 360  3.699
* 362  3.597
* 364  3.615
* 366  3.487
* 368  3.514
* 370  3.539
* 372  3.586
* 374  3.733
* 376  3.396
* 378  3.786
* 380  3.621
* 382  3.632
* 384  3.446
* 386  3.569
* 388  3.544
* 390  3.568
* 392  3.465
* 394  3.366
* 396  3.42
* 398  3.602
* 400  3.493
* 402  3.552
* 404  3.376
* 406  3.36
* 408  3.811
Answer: 6.5 km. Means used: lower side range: 2.87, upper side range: 3.63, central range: 2.53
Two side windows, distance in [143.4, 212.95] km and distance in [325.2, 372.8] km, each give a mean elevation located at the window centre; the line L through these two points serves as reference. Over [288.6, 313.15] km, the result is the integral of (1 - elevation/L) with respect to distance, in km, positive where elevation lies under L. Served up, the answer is 2.9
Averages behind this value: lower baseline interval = 2.91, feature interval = 3.02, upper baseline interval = 3.61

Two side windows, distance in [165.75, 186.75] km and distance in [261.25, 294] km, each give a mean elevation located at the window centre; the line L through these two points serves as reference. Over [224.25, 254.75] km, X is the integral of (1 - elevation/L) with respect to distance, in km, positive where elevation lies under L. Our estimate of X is 3.4 km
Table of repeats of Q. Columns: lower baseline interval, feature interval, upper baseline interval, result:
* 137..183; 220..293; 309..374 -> 1.3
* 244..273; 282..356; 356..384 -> 4.2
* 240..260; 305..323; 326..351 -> 0.3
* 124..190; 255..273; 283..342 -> -2.7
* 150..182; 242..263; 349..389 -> -2.5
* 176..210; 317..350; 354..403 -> -1.8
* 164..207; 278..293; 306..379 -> 1.6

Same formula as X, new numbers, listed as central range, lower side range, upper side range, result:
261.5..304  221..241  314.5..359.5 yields -3.52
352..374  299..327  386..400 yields -0.75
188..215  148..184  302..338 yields -1.27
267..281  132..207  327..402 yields -1.55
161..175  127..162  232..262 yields -2.09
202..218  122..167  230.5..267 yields 0.86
